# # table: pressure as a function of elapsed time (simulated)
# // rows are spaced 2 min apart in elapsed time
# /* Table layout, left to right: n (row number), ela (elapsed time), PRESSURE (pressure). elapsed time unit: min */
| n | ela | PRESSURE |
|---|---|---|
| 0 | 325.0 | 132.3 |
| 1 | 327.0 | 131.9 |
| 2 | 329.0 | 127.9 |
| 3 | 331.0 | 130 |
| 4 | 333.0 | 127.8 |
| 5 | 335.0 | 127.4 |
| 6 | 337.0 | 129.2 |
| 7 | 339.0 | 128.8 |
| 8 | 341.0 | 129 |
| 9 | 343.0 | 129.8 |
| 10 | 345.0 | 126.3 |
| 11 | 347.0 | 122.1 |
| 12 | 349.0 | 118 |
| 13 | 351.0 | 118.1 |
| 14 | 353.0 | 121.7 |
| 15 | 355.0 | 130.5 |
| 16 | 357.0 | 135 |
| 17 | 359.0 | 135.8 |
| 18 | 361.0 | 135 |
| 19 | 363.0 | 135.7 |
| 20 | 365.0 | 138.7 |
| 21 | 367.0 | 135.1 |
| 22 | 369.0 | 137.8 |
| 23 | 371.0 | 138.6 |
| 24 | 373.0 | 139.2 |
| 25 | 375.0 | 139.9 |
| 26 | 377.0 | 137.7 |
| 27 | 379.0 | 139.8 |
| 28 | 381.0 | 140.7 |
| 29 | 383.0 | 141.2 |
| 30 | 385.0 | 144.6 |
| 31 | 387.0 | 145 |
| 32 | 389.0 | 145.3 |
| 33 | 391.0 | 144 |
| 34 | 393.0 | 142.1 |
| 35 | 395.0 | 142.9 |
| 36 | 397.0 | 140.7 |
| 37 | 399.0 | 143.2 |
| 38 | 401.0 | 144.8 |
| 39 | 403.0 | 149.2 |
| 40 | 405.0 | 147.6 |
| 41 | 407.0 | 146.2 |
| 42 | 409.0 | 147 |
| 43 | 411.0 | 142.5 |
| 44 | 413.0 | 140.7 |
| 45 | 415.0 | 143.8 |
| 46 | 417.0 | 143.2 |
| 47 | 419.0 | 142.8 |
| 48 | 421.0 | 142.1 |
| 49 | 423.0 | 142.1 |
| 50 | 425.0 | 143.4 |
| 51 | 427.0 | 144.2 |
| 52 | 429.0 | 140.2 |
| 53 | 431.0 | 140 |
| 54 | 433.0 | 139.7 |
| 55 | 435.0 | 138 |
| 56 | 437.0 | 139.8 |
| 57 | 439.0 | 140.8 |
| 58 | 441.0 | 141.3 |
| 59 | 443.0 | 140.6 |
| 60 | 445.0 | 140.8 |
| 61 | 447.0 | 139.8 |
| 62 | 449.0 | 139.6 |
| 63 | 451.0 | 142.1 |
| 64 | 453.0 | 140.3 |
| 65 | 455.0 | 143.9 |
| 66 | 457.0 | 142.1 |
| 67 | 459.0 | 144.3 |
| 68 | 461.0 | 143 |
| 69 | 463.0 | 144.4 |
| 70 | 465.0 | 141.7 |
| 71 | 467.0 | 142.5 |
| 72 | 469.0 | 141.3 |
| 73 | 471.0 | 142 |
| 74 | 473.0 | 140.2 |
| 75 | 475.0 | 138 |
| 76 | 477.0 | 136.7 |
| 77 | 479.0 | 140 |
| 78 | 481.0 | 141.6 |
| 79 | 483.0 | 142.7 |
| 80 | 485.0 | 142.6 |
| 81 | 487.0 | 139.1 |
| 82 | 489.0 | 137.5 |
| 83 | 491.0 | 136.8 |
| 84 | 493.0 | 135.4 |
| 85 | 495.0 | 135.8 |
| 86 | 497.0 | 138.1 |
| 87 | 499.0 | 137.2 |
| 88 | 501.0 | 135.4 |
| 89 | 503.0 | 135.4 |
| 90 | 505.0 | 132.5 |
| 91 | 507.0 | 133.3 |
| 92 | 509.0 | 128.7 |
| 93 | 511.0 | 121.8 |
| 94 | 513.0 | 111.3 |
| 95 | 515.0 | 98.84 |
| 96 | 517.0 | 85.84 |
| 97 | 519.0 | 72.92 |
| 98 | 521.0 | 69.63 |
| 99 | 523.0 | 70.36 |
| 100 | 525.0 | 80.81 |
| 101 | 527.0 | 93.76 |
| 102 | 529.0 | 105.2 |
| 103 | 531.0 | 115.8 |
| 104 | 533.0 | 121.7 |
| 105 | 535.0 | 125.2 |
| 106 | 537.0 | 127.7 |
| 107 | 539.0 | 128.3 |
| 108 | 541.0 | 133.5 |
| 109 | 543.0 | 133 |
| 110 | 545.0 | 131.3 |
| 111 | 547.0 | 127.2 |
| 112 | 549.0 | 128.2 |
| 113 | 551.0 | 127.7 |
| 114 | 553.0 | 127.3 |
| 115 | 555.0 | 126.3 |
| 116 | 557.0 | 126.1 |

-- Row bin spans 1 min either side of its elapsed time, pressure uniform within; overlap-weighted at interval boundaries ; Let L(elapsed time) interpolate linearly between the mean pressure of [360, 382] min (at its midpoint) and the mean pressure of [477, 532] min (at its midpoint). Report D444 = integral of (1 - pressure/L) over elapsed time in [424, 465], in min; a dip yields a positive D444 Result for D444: -4.4 min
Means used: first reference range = 138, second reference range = 120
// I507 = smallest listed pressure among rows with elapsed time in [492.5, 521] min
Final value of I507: 69.63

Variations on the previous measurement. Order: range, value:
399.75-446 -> 138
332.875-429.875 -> 118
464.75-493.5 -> 135.4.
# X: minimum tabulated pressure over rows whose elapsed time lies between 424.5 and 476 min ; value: 138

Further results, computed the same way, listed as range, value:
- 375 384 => 137.7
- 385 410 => 140.7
